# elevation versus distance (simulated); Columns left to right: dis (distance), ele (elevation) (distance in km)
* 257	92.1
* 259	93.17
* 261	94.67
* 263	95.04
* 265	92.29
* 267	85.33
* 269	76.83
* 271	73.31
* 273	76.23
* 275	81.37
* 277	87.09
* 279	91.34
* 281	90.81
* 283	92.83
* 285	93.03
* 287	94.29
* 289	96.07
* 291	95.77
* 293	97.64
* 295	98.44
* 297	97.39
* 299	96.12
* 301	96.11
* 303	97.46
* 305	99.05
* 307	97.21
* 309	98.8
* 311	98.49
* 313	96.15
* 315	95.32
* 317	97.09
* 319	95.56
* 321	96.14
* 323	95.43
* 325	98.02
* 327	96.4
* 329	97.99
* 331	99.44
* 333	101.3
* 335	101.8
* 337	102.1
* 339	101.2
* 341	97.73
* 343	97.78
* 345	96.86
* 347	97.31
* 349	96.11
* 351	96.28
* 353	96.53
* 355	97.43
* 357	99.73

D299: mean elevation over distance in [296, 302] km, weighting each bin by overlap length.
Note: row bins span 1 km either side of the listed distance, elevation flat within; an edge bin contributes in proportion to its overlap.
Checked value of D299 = 96.5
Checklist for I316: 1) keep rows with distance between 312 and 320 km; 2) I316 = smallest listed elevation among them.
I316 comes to 95.32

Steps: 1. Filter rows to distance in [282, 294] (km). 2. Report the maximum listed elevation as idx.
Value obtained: 97.64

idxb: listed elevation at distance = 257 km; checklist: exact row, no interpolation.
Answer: 92.1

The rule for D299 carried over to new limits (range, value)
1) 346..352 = 96.6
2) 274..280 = 86.6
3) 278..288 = 92.5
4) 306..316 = 97.2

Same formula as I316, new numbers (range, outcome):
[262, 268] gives 85.33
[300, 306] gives 96.11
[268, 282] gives 73.31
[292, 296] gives 97.64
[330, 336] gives 99.44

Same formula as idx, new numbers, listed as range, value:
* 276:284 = 92.83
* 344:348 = 97.31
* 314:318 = 97.09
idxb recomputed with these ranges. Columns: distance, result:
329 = 97.99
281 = 90.81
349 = 96.11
